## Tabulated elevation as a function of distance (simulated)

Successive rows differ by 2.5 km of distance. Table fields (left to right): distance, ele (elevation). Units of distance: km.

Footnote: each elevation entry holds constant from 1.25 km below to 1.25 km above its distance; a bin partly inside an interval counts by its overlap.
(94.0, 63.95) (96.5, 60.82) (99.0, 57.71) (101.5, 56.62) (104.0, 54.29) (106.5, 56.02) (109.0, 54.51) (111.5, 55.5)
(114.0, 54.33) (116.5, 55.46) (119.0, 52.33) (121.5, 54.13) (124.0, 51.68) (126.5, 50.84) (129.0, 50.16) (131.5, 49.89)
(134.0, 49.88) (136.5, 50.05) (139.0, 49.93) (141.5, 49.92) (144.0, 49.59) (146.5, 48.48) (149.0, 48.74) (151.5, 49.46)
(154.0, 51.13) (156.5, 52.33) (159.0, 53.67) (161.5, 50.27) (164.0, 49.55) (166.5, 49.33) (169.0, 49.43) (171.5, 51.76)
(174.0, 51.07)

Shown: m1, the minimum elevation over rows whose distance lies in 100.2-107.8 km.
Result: 54.29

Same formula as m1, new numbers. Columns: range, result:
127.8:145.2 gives 49.59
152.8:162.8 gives 50.27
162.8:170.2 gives 49.33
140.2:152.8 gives 48.48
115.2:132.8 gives 49.89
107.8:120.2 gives 52.33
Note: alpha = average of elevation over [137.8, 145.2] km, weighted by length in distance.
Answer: 49.8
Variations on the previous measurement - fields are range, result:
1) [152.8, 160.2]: 52.4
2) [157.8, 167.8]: 50.7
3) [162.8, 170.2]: 49.4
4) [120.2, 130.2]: 51.7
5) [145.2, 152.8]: 48.9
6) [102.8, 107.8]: 55.2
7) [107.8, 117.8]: 54.9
